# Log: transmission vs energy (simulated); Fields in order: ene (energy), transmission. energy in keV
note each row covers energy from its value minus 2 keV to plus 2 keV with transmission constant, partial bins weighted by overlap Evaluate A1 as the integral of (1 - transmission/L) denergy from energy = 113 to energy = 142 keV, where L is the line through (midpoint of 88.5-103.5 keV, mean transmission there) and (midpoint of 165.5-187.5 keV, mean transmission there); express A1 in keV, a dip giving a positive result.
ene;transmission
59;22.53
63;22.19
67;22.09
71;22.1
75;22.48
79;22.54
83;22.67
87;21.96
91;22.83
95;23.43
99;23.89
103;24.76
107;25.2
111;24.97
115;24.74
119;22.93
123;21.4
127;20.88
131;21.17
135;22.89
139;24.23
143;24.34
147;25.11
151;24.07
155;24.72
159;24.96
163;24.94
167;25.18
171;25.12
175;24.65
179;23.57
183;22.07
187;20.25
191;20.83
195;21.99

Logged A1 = 1.1 keV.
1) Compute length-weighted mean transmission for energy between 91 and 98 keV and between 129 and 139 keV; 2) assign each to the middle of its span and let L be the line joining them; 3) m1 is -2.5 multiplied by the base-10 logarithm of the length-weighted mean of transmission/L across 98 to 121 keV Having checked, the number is -0.07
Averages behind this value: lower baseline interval 23.3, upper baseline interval 22.5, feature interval 24.4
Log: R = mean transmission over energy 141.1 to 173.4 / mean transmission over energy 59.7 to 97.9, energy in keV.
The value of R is 1.10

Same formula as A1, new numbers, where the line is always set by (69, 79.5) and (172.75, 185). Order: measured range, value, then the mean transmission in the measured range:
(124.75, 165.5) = -1.10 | 23.7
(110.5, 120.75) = -0.61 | 24.1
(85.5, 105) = -0.72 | 23.4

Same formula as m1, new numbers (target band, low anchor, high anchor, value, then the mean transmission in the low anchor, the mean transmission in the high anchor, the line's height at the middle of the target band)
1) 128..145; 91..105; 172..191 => 0.01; 23.9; 22.6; 23.3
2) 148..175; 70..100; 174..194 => -0.12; 22.7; 22.1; 22.3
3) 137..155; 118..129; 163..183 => -0.07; 21.6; 24.4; 22.9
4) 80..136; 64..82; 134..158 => 0.01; 22.3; 24.3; 23.3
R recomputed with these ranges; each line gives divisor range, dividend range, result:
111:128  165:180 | 1.08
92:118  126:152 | 0.96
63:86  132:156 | 1.08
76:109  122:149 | 0.98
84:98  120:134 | 0.94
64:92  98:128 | 1.06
